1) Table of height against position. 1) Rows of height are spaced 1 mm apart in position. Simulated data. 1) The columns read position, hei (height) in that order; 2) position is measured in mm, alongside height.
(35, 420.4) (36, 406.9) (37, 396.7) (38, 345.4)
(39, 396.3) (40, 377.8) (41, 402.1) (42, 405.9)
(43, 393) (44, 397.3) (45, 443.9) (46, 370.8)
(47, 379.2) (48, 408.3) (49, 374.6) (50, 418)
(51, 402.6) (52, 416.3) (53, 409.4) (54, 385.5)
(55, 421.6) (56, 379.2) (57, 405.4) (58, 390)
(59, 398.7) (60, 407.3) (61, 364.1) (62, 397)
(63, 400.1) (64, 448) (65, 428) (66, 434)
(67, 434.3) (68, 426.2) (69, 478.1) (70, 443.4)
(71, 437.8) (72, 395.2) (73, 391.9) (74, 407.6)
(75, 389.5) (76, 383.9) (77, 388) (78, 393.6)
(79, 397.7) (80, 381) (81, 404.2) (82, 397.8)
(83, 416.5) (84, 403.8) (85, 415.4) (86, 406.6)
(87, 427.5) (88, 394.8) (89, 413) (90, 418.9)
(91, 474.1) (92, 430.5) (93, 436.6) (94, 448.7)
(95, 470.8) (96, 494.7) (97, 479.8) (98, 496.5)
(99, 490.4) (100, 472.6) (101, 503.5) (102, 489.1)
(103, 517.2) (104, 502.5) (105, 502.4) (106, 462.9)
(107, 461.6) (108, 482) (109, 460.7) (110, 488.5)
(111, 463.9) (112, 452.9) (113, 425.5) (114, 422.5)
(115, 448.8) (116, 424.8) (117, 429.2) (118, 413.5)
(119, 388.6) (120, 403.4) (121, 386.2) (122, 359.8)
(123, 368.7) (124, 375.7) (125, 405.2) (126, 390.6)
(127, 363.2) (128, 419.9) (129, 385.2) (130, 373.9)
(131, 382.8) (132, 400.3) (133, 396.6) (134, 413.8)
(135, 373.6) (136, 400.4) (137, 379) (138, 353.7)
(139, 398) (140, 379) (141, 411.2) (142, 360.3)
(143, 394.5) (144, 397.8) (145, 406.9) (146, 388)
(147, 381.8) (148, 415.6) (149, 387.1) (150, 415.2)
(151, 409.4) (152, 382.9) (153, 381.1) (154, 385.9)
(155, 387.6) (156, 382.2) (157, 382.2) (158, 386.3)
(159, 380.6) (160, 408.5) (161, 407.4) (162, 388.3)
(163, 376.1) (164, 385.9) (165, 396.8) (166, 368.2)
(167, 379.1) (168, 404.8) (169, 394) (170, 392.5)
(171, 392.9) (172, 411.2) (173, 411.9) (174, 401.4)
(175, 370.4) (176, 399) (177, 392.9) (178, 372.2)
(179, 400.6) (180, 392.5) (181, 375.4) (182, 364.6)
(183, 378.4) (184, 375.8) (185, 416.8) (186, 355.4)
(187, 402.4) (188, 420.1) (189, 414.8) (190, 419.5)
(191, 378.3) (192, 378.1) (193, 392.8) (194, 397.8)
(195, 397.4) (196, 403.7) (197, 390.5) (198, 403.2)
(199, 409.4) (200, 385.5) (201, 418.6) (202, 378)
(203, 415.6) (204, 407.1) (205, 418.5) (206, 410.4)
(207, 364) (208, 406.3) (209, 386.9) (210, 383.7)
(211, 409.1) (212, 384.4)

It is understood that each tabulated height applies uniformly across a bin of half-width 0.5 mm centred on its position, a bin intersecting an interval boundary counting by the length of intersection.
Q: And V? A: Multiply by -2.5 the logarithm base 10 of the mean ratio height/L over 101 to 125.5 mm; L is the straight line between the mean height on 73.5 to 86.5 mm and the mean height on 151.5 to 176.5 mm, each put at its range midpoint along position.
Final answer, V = -0.116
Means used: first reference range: 399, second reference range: 390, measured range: 440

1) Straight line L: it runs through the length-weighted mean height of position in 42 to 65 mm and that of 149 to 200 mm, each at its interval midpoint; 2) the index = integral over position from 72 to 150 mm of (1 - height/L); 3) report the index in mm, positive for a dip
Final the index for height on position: -4.4 mm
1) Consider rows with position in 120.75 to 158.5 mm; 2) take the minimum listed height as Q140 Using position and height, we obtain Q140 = 353.7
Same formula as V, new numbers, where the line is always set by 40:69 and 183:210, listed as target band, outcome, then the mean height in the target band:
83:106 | -0.14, 458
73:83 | 0.03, 395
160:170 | 0.03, 390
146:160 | 0.02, 391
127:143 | 0.04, 388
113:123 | -0.01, 407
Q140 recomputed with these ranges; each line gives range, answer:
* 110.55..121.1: 386.2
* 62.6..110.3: 381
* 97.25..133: 359.8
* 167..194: 355.4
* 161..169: 368.2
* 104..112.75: 452.9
